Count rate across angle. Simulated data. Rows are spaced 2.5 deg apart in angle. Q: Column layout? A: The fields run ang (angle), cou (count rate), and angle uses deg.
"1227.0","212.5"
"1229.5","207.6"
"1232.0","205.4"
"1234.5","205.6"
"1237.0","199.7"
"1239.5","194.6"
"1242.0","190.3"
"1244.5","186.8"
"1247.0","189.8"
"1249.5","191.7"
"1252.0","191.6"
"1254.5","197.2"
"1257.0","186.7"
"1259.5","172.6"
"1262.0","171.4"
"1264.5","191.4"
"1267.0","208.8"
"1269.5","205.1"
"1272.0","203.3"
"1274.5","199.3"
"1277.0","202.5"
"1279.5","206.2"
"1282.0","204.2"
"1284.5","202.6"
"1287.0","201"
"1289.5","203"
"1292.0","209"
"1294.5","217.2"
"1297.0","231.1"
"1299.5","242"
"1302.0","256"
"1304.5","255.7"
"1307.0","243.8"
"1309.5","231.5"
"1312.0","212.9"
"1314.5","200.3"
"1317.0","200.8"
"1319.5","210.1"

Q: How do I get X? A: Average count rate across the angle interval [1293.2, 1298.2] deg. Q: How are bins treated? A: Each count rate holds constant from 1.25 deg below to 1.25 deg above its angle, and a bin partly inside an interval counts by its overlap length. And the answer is 224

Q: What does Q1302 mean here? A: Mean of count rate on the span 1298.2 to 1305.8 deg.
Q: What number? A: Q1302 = 251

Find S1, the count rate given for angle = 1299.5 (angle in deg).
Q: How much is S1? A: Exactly 242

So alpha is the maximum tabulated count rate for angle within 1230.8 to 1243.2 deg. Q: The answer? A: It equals 205.6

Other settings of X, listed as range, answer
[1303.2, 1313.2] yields 236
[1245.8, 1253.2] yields 191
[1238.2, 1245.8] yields 191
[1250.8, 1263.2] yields 184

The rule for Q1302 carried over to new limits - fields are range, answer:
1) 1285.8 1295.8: 208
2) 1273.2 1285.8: 203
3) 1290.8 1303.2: 231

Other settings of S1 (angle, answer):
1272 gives 203.3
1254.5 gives 197.2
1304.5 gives 255.7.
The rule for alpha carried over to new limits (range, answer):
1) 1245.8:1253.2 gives 191.7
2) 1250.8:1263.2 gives 197.2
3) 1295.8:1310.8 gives 256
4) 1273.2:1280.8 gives 206.2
